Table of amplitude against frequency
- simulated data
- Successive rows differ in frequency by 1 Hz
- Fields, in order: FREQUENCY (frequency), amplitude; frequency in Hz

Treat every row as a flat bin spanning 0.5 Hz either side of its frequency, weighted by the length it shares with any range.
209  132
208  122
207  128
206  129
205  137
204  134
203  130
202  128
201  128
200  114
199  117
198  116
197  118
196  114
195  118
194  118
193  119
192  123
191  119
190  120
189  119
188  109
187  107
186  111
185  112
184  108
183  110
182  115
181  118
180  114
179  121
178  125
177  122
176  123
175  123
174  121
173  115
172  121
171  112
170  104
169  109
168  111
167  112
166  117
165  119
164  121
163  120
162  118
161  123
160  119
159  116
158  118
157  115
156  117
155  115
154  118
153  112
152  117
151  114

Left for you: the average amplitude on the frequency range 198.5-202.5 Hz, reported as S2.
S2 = 122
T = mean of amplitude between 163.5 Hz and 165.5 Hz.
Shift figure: 120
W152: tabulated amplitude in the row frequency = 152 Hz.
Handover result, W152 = 117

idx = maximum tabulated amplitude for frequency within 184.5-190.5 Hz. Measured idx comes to 120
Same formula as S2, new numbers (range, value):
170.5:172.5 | 116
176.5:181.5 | 120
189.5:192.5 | 121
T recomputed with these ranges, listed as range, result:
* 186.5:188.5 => 108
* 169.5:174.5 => 115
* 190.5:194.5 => 120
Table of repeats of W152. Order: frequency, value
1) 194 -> 118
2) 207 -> 128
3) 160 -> 119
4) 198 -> 116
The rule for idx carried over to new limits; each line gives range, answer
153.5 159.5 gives 118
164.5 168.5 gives 119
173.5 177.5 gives 123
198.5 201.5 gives 128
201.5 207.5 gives 137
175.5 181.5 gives 125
